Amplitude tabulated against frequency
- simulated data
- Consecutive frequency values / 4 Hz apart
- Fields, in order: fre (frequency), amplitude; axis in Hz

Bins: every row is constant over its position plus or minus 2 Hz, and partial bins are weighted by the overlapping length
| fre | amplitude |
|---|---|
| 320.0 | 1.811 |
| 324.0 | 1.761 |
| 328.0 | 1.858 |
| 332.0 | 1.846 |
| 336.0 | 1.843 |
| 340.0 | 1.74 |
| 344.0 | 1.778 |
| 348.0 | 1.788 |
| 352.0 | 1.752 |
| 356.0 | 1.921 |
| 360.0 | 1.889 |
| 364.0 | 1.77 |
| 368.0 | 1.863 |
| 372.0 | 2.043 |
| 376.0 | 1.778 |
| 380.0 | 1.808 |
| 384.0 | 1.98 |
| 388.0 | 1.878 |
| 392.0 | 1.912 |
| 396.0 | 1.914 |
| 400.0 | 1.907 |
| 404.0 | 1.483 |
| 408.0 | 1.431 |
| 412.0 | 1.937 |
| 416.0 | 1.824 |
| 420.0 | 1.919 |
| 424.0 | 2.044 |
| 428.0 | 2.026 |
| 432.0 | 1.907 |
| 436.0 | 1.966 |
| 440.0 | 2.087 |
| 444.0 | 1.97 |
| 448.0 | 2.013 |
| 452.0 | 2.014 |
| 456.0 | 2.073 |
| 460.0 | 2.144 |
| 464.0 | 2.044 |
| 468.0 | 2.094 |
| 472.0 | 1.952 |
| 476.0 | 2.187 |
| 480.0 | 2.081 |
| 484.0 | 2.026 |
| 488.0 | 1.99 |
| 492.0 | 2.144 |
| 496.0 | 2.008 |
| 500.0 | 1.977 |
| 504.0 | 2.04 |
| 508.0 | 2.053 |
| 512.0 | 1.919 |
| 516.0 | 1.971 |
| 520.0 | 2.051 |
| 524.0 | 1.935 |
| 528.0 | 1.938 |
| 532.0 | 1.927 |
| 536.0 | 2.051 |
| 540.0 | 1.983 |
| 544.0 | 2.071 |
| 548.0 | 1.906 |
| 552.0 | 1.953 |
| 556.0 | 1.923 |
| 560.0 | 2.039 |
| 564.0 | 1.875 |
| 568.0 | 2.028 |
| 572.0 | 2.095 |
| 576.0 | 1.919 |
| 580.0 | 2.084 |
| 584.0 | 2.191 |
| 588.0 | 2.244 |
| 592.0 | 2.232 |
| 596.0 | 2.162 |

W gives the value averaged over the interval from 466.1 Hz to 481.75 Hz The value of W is 2.08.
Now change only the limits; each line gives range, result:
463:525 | 2.03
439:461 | 2.04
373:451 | 1.89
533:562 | 1.99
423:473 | 2.03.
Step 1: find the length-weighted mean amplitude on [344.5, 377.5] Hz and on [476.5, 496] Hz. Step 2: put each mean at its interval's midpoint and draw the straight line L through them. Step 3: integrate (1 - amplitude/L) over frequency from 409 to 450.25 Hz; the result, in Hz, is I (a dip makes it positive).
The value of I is 0.22 Hz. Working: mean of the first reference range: 1.85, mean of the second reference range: 2.06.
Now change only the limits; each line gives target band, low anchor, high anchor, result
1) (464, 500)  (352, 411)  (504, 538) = -2.1 Hz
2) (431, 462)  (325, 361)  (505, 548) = -1.8 Hz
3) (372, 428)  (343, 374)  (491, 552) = 1.3 Hz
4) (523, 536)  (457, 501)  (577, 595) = 1.0 Hz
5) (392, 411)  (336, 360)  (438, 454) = 2.0 Hz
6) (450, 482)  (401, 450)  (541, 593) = -2.4 Hz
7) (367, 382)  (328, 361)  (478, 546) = -0.2 Hz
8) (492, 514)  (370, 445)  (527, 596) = -0.4 Hz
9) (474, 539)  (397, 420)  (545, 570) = -4.6 Hz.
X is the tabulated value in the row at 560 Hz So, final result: 2.039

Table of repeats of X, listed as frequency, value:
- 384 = 1.98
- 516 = 1.971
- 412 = 1.937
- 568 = 2.028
